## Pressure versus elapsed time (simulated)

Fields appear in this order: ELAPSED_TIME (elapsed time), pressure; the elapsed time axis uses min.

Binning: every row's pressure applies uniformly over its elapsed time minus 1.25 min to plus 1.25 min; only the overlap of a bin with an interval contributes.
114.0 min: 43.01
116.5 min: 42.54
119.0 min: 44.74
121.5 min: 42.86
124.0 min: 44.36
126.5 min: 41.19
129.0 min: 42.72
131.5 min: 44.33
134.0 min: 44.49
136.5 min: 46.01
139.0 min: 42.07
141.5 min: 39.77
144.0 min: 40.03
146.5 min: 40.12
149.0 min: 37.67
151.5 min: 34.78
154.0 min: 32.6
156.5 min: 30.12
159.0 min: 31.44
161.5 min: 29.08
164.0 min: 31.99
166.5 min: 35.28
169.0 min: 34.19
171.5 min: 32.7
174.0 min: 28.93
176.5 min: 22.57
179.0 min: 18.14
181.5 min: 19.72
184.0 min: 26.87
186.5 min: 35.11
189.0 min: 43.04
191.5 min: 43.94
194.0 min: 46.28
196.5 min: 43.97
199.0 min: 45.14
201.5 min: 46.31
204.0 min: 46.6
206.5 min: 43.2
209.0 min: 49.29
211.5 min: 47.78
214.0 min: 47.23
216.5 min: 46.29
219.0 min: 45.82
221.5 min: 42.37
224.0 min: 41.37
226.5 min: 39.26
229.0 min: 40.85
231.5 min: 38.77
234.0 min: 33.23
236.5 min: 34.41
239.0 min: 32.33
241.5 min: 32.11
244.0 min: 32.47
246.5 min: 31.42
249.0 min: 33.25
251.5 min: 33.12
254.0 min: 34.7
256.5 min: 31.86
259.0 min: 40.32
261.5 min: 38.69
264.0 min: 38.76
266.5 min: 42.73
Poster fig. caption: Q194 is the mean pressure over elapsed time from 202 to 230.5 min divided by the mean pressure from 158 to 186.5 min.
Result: 1.56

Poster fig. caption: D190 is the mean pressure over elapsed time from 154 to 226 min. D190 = 37.6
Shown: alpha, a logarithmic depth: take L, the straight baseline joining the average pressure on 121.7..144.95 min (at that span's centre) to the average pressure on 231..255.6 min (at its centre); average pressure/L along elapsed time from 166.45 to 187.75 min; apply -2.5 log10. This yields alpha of 0.37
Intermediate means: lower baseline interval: 42.8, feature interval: 27.8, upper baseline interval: 33.4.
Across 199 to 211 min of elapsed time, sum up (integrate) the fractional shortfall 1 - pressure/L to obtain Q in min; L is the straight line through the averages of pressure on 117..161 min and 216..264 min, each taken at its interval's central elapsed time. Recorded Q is -2.7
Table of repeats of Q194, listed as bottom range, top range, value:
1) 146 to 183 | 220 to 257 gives 1.17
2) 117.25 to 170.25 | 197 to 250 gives 1.05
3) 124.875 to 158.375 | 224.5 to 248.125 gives 0.89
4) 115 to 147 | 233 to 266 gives 0.81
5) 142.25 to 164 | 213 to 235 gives 1.21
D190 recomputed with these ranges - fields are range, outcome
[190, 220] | 46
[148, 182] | 30.1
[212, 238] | 41.1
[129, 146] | 42.7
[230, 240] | 34.9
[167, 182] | 26.8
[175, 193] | 30.1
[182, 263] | 39.4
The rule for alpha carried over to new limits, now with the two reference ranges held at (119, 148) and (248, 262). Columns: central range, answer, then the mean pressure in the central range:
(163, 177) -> 0.27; 31.4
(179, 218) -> -0.08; 41.3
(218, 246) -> -0.02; 37.3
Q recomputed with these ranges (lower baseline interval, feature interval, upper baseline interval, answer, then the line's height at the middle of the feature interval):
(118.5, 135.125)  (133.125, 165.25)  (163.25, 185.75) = -0.46 min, 36.2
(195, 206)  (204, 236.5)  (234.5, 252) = -2.60 min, 39.5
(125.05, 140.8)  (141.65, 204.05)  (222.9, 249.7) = 8.11 min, 40.3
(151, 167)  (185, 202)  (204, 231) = -1.63 min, 39.2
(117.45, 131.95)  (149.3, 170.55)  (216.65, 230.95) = 5.06 min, 42.9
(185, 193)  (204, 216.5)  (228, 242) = -2.86 min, 38.1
